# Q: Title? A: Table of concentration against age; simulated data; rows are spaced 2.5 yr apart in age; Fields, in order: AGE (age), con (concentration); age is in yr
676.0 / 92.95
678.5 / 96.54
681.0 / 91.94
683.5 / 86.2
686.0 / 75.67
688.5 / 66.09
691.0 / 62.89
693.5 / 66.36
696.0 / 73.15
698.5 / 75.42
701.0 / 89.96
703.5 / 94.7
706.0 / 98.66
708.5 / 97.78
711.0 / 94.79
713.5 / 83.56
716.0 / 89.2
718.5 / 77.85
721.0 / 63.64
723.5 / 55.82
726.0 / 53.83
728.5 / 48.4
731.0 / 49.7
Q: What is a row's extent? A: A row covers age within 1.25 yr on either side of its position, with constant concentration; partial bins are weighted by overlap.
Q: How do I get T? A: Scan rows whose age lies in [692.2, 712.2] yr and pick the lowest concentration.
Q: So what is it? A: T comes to 66.36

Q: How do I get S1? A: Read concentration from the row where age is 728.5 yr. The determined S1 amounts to 48.4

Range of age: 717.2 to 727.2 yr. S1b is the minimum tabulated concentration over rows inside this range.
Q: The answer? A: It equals 53.83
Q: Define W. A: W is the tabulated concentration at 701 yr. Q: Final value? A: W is 89.96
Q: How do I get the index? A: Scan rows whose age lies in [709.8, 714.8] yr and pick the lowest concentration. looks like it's 83.56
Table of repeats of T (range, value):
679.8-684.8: 86.2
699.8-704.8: 89.96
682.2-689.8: 66.09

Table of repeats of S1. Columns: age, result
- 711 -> 94.79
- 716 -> 89.2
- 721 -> 63.64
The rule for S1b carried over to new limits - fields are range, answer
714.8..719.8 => 77.85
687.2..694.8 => 62.89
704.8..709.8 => 97.78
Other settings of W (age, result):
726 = 53.83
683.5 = 86.2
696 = 73.15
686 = 75.67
